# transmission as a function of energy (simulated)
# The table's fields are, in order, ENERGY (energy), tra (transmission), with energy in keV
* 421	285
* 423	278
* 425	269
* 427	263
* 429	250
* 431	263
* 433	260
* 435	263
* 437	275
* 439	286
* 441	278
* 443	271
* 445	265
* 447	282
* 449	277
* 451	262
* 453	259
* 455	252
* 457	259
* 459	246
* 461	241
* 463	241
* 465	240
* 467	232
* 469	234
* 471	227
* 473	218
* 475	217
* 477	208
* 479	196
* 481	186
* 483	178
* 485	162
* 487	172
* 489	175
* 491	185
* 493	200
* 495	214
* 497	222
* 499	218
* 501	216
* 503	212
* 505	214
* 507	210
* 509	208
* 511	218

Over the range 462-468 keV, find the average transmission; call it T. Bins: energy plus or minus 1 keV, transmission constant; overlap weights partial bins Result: 238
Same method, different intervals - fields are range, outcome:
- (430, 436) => 262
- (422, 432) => 265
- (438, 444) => 278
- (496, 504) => 217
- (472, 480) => 210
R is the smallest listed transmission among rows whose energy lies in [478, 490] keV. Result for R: 162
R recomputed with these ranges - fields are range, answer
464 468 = 232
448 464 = 241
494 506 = 212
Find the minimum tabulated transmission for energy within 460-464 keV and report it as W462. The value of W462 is 241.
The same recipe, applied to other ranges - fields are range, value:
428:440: 250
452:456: 252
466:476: 217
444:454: 259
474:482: 186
